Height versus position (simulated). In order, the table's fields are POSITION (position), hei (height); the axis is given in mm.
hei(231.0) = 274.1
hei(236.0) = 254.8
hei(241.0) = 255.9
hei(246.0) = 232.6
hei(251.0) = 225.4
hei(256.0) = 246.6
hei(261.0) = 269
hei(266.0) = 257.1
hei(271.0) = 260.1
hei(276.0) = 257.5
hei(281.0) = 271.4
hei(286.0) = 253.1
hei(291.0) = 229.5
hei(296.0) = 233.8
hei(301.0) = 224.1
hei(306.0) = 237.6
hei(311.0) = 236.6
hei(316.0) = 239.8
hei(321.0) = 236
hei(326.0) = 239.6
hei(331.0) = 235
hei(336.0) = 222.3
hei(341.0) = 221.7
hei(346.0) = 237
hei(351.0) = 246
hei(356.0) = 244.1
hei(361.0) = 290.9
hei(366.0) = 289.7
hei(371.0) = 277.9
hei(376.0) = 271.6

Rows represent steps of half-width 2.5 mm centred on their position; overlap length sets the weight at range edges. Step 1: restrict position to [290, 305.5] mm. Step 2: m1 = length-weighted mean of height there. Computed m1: 230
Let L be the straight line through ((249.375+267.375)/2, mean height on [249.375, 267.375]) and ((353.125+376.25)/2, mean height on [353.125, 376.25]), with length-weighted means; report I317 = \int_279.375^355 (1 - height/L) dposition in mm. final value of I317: 7.5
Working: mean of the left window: 250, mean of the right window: 275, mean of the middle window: 237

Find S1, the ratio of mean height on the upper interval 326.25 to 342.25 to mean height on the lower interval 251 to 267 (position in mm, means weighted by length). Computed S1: 0.9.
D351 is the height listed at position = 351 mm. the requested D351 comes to 246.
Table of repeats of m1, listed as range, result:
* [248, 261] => 242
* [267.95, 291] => 257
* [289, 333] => 235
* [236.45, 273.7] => 250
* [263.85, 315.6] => 246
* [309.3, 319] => 238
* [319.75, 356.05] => 235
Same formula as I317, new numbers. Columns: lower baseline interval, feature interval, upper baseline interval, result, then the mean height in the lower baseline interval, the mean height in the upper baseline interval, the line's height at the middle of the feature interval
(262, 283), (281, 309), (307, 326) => 1.2 mm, 262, 238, 250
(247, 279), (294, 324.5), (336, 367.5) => 2.0 mm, 252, 251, 252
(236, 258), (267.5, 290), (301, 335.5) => -1.8 mm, 242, 236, 239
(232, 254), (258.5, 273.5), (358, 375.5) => -0.6 mm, 244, 283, 252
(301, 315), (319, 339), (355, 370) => 1.5 mm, 235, 278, 252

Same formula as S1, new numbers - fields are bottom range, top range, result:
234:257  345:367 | 1.08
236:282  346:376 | 1.06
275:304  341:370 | 1.06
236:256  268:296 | 1.05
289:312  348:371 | 1.16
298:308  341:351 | 1.02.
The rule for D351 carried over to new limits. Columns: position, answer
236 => 254.8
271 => 260.1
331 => 235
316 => 239.8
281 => 271.4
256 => 246.6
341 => 221.7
